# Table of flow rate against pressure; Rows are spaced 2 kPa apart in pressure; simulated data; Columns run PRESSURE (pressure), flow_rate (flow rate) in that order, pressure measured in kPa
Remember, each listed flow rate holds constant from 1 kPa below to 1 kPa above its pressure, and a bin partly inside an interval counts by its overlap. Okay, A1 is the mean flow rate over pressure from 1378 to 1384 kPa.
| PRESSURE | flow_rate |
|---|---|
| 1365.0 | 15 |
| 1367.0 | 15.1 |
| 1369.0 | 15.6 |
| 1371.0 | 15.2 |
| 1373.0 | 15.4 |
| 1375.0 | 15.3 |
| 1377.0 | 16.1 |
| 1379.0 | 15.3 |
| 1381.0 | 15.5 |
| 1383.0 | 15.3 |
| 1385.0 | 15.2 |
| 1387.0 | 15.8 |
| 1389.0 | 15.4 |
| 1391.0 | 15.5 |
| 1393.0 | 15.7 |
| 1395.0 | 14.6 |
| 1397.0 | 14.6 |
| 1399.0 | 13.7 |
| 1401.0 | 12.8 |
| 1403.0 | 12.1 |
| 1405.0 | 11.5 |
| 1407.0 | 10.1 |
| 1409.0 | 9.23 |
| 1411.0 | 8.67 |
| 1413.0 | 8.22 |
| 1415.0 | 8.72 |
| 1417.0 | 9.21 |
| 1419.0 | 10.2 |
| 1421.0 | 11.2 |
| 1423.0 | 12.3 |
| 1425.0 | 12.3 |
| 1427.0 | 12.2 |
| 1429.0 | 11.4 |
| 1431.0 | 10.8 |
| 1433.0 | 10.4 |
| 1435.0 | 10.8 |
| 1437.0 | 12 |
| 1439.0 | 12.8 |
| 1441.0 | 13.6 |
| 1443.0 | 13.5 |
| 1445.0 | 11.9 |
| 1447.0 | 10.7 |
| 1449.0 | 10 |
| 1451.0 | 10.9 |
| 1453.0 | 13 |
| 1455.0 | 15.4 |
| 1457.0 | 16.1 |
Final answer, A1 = 15.4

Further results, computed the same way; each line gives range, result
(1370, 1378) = 15.5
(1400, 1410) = 11.1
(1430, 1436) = 10.7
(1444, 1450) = 10.9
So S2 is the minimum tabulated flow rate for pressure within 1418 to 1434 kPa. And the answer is 10.2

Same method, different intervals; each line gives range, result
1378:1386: 15.2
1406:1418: 8.22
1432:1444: 10.4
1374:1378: 15.3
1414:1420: 8.72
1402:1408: 10.1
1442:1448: 10.7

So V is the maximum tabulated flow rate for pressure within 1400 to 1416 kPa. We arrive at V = 12.8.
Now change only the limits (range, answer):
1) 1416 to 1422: 11.2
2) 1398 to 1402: 13.7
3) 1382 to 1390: 15.8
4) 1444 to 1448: 11.9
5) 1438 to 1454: 13.6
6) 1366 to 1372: 15.6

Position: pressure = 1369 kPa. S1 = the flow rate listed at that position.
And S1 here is 15.6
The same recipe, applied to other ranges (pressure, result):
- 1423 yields 12.3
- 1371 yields 15.2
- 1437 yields 12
